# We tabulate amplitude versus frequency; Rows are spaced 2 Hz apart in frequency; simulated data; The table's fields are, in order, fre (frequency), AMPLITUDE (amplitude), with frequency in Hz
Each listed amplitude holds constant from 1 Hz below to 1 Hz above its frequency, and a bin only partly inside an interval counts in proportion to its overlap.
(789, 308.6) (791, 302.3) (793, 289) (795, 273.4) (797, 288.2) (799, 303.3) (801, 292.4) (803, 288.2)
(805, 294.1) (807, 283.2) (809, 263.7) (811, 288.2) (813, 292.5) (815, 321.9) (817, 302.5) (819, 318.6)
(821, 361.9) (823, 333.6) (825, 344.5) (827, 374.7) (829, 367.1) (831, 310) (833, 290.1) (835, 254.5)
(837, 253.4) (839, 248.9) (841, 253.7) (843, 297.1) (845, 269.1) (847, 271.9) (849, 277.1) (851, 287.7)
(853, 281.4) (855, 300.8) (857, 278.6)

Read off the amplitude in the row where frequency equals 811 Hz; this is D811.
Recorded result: 288.2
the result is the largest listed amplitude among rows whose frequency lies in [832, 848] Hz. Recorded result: 297.1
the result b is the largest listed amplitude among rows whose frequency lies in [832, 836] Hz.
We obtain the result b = 290.1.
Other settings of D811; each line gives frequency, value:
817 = 302.5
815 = 321.9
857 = 278.6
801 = 292.4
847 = 271.9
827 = 374.7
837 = 253.4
